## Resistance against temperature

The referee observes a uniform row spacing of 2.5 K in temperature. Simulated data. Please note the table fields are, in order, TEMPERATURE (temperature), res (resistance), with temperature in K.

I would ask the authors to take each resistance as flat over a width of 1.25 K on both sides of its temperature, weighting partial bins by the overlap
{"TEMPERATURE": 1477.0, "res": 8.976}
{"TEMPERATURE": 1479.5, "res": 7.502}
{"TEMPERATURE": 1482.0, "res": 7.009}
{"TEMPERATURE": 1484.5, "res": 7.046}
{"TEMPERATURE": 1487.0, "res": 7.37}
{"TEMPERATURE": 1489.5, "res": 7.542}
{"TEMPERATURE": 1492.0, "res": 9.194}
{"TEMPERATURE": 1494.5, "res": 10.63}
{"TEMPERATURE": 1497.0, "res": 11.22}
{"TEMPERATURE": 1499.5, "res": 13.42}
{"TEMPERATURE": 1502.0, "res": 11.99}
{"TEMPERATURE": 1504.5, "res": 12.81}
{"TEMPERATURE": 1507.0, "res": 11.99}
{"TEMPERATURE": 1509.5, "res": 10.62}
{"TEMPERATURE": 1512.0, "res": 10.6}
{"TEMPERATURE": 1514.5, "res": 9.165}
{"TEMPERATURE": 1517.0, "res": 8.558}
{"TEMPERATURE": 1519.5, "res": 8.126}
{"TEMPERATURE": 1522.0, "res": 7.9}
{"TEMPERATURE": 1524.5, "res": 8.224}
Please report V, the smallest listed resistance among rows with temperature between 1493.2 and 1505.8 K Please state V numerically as 10.63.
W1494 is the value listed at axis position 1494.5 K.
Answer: 10.63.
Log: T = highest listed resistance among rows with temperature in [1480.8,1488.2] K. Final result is 7.37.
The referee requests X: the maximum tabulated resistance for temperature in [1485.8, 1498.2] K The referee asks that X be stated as 11.22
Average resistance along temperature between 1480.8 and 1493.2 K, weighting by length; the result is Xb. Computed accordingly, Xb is 7.63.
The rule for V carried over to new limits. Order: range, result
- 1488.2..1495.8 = 7.542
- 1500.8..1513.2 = 10.6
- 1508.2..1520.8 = 8.126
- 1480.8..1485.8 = 7.009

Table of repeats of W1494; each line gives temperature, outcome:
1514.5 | 9.165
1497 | 11.22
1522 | 7.9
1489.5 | 7.542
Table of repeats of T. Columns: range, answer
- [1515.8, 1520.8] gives 8.558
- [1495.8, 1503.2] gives 13.42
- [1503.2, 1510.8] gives 12.81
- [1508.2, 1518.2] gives 10.62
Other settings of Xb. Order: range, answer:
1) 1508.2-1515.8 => 10.1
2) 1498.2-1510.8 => 12.2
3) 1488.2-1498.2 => 9.63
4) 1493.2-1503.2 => 11.8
